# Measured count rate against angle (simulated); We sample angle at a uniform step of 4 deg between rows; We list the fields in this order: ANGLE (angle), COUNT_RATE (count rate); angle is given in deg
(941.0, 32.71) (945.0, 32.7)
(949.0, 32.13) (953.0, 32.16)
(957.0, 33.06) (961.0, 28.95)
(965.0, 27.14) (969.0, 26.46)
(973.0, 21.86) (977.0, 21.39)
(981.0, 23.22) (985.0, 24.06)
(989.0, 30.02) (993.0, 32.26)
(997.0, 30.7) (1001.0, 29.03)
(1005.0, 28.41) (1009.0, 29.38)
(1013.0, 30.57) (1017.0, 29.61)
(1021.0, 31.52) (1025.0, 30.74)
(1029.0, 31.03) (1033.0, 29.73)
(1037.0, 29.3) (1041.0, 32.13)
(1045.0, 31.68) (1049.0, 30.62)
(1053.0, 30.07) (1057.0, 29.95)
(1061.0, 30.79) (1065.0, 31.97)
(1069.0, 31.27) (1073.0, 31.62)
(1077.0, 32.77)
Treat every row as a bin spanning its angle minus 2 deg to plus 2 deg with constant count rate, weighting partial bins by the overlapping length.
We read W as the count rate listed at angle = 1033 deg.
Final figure 29.73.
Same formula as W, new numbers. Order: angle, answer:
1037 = 29.3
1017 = 29.61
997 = 30.7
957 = 33.06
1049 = 30.62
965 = 27.14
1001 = 29.03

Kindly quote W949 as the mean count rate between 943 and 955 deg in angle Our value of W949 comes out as 32.3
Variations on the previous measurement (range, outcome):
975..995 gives 26.2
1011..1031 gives 30.7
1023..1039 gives 30.2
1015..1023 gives 30.6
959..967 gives 28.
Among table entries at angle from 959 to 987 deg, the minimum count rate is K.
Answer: 21.39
